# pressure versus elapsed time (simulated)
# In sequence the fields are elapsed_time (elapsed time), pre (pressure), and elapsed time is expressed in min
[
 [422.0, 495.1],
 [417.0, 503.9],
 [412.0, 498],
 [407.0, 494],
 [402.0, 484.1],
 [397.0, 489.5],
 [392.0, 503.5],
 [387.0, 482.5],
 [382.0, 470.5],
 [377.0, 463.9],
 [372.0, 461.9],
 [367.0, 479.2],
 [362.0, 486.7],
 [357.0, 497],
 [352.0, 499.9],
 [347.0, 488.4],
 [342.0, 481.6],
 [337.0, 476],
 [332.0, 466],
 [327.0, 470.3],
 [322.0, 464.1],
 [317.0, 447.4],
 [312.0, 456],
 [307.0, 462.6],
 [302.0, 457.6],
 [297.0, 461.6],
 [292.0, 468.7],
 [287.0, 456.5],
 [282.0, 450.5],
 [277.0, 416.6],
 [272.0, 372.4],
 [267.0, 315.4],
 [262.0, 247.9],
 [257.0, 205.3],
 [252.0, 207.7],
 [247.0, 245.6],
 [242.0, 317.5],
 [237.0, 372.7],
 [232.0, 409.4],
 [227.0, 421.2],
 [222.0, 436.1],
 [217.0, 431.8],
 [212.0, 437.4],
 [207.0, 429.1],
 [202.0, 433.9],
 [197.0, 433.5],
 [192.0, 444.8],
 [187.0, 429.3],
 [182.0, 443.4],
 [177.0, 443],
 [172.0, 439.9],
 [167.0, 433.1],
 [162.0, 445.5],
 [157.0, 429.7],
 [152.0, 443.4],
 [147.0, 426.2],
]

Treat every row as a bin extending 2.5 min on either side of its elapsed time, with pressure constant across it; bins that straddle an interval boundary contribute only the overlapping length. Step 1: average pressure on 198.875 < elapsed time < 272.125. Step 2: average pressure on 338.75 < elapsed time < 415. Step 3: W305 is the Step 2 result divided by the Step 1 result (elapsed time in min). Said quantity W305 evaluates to 1.38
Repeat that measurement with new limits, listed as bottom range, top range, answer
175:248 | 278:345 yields 1.12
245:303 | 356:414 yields 1.35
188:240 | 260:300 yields 0.95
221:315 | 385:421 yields 1.31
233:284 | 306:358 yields 1.49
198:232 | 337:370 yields 1.13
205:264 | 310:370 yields 1.37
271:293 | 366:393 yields 1.09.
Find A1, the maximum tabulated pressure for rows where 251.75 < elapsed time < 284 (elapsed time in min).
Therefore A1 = 450.5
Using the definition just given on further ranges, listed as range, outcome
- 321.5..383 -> 499.9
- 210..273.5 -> 437.4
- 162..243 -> 445.5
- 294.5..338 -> 476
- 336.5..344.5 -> 481.6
